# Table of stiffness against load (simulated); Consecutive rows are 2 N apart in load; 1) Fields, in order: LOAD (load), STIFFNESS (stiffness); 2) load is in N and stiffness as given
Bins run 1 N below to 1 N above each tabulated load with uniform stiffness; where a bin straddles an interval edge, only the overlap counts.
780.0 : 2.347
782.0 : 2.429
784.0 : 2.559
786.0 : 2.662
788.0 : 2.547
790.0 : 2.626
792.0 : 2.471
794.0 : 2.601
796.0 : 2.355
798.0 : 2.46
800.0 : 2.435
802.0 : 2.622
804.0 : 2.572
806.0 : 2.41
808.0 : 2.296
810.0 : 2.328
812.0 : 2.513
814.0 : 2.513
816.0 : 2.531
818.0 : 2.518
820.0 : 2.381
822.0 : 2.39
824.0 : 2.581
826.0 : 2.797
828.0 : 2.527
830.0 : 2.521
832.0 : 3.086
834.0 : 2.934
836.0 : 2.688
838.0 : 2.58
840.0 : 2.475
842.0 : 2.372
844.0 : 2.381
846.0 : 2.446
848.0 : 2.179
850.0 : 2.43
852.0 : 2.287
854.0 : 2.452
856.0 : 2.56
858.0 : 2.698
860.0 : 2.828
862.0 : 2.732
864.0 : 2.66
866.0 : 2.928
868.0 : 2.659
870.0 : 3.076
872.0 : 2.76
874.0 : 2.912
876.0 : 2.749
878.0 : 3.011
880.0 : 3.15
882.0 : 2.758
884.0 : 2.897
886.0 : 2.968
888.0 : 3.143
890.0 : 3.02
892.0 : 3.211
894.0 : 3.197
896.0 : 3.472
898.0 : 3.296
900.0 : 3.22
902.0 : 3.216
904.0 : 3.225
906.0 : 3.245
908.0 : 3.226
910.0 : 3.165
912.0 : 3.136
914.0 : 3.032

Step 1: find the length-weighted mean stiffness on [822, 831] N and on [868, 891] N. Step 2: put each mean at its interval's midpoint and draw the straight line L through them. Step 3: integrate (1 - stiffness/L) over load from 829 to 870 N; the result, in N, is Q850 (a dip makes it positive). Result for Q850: 1.9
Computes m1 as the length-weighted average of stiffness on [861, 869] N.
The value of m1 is 2.74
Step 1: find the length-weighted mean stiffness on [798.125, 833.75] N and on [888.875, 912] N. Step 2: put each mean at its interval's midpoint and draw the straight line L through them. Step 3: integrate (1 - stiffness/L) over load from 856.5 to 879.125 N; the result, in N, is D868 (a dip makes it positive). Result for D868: 1.1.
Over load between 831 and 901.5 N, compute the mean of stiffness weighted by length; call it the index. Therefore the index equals 2.81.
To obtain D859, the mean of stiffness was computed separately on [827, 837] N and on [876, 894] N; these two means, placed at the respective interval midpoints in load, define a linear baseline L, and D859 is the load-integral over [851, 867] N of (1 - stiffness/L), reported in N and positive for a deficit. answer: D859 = 1.3 N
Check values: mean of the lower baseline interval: 2.75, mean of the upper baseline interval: 3.01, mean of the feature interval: 2.64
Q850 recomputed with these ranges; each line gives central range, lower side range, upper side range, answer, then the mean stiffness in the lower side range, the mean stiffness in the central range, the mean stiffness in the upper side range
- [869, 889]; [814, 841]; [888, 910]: 0.73 N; 2.61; 2.94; 3.23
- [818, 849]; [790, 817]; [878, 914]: 1.55 N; 2.48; 2.55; 3.14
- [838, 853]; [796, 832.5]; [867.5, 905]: 2.00 N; 2.51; 2.38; 3.05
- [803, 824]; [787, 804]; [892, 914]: 1.47 N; 2.52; 2.45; 3.23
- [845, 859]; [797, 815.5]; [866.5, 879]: 1.55 N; 2.46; 2.44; 2.86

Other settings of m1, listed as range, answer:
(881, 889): 2.94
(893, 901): 3.3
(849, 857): 2.43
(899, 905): 3.22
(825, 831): 2.62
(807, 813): 2.38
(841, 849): 2.34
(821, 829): 2.57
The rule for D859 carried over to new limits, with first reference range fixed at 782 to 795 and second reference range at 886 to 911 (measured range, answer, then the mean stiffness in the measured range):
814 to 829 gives 1.2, 2.53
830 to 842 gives 0.6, 2.7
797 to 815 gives 1.4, 2.46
